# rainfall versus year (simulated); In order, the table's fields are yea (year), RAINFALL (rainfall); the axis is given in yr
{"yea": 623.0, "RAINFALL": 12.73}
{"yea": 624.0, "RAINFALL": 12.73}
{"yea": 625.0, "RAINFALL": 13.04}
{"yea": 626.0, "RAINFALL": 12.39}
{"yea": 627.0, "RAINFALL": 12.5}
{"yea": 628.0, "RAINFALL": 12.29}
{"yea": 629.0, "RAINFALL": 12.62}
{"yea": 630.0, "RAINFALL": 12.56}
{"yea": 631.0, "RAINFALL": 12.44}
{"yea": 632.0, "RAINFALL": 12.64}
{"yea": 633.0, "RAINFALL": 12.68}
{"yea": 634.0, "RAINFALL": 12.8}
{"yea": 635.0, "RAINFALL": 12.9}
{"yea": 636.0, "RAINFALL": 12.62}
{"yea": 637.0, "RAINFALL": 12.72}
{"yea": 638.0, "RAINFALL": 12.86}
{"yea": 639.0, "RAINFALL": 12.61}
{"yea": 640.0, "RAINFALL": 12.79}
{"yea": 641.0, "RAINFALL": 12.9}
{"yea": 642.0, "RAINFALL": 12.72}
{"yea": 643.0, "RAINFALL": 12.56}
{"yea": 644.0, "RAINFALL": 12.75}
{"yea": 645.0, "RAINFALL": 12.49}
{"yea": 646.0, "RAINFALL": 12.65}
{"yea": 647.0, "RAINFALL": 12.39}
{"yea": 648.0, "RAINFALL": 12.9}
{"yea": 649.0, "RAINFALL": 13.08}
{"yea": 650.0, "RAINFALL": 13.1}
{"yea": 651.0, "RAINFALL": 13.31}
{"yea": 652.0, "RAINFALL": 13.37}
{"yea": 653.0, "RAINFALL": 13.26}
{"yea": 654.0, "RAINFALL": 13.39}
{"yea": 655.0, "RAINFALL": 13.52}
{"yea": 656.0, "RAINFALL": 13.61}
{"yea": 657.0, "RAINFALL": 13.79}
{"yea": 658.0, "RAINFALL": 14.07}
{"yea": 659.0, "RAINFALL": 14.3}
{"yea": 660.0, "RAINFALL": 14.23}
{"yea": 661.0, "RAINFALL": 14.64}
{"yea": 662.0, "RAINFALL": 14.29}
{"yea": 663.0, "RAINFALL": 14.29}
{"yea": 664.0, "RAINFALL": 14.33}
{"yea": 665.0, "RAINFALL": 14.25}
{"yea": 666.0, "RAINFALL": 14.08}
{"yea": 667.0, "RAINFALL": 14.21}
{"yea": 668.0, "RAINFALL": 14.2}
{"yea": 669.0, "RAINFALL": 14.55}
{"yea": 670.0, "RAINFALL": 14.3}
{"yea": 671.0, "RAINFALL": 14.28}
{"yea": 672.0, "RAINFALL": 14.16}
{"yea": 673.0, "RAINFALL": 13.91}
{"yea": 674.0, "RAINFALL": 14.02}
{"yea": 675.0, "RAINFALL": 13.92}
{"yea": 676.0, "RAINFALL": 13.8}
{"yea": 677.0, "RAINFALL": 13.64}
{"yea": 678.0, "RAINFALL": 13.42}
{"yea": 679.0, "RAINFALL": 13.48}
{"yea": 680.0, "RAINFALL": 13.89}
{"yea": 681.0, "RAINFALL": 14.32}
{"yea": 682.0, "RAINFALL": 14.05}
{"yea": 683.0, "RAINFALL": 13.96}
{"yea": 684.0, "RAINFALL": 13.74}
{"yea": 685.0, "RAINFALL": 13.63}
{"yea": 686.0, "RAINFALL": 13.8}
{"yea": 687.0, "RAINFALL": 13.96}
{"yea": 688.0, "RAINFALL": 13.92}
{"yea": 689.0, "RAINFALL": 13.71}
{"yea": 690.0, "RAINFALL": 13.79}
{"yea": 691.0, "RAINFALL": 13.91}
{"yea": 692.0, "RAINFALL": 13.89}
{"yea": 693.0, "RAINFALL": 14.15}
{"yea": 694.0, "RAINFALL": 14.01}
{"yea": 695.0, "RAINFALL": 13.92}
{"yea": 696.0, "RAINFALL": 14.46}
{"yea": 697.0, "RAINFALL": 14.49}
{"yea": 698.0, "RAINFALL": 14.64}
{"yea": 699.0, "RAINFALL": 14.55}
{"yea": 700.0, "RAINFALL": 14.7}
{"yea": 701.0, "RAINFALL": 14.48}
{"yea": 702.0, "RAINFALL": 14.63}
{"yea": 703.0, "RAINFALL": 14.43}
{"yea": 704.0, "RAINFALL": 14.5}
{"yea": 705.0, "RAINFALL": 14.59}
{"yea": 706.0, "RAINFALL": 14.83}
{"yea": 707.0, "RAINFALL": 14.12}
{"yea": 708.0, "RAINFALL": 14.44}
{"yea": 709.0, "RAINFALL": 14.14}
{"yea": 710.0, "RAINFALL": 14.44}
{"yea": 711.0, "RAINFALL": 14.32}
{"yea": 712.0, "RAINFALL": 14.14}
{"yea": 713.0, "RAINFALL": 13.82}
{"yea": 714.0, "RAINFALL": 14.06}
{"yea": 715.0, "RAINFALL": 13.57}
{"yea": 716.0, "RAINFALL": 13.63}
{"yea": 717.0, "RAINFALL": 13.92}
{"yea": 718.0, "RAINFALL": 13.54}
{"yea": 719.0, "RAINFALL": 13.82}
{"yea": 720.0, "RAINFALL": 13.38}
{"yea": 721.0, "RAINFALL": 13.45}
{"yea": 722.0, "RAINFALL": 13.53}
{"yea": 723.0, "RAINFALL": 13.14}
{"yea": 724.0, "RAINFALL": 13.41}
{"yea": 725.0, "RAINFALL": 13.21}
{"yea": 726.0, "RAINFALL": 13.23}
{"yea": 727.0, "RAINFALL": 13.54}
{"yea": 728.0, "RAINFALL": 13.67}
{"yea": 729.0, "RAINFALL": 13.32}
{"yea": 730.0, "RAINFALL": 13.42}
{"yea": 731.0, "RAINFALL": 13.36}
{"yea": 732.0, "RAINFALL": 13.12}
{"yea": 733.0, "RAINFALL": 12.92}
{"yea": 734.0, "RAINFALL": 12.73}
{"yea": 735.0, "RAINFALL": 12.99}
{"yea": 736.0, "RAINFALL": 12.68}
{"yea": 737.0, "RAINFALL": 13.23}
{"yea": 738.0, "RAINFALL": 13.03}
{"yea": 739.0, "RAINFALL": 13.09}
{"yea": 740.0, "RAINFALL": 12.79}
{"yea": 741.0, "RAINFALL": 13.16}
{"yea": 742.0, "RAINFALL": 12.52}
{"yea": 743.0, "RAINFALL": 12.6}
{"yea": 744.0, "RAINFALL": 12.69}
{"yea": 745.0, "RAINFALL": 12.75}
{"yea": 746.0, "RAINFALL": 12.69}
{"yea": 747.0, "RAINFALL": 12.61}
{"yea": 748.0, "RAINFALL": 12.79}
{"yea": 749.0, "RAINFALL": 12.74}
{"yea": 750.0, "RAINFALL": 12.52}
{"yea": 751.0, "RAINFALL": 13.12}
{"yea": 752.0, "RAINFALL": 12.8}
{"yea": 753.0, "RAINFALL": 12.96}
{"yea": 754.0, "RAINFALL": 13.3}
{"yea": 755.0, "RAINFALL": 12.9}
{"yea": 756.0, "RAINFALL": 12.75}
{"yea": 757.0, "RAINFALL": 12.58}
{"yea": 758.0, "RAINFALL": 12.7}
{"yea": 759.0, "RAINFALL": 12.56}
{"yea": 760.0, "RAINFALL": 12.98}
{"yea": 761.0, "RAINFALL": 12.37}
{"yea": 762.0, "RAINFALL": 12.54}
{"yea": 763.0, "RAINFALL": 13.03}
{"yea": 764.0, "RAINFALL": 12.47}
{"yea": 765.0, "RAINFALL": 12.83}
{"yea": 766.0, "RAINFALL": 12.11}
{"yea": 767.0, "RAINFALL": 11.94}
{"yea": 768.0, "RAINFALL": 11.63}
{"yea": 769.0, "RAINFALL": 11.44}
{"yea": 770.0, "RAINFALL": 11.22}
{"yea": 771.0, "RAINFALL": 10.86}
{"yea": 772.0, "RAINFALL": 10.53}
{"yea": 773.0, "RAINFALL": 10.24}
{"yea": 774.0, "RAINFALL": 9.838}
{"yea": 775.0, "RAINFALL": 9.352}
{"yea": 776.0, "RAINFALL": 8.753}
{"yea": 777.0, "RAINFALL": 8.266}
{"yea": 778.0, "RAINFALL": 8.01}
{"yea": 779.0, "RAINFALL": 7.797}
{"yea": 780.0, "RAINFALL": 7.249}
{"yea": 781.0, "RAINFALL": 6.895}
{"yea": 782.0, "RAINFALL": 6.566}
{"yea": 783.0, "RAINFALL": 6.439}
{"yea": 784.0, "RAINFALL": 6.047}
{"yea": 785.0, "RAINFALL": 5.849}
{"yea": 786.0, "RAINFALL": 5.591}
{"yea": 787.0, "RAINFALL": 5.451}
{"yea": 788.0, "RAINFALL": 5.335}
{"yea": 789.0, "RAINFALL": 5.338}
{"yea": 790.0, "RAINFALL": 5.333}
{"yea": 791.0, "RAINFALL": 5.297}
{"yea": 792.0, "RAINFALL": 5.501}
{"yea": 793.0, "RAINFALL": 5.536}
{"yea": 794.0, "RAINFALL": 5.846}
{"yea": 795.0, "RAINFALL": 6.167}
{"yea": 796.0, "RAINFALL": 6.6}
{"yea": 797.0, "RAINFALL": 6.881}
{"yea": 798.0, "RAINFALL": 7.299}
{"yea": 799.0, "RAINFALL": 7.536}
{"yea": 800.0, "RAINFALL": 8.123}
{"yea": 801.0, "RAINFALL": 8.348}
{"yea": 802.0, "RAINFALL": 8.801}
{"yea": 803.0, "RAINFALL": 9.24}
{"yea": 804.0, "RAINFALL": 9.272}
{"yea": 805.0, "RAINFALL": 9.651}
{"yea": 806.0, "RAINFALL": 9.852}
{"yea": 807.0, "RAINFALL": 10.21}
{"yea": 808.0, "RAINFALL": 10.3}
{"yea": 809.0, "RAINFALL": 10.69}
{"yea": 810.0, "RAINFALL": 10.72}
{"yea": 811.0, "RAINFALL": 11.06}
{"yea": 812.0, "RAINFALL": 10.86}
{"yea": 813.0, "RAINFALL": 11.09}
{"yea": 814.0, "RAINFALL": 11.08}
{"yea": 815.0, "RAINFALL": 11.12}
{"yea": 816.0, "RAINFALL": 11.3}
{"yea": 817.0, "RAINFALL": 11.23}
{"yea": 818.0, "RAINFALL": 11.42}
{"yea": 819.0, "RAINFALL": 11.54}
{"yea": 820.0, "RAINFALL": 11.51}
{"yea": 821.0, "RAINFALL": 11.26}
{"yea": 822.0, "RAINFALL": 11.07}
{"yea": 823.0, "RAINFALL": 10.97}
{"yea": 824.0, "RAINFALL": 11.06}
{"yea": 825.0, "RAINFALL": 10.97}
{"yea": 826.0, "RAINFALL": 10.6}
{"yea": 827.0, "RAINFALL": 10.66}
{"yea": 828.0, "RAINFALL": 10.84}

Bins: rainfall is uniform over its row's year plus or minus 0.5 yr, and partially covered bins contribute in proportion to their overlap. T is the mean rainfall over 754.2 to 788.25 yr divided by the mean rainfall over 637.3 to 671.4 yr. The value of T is 0.7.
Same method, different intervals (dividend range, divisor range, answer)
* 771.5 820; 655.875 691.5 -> 0.60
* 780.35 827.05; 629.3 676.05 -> 0.65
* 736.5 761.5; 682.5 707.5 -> 0.90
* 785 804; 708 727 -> 0.48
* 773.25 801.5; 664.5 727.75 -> 0.49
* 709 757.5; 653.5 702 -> 0.94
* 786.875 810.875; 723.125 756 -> 0.59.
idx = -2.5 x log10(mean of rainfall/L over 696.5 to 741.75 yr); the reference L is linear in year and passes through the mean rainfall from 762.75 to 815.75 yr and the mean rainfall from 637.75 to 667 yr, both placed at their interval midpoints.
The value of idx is -0.23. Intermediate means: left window 13.4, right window 8.74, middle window 13.7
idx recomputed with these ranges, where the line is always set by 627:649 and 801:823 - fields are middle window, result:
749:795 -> 0.15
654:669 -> -0.14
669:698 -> -0.15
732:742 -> -0.13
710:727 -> -0.17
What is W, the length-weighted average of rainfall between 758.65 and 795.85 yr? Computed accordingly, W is 8.75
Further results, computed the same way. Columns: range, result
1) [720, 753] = 13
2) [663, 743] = 13.8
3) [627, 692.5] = 13.5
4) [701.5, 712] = 14.4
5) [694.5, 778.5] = 12.9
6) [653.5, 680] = 14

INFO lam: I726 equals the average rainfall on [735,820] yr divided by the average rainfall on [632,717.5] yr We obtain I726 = 0.7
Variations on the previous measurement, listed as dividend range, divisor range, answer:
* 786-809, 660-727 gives 0.53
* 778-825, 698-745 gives 0.63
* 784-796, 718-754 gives 0.43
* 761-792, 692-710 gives 0.61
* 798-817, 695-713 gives 0.69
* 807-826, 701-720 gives 0.78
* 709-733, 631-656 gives 1.06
